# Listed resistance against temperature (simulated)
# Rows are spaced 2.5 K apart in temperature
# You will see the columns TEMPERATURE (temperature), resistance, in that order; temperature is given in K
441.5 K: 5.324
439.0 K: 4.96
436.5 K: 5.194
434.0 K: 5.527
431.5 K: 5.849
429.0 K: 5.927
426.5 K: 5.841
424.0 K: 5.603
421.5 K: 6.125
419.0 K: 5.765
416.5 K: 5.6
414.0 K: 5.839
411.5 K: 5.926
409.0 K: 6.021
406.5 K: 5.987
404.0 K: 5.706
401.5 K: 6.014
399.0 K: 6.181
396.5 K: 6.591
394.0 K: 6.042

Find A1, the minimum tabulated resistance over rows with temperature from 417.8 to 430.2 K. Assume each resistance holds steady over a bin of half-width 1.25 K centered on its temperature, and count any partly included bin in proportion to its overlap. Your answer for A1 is 5.603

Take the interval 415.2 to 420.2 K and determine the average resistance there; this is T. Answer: 5.68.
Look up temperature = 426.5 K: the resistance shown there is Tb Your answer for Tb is 5.841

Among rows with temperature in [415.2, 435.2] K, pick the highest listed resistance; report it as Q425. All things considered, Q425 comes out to 6.125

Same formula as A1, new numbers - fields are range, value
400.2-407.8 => 5.706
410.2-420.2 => 5.6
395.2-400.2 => 6.181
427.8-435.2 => 5.527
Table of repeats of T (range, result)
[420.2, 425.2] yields 5.87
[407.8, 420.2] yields 5.83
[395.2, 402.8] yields 6.26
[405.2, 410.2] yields 6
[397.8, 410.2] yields 5.98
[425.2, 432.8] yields 5.87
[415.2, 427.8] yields 5.79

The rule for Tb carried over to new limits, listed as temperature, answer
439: 4.96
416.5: 5.6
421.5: 6.125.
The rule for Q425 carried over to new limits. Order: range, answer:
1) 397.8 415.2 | 6.181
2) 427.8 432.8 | 5.927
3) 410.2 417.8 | 5.926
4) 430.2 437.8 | 5.849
